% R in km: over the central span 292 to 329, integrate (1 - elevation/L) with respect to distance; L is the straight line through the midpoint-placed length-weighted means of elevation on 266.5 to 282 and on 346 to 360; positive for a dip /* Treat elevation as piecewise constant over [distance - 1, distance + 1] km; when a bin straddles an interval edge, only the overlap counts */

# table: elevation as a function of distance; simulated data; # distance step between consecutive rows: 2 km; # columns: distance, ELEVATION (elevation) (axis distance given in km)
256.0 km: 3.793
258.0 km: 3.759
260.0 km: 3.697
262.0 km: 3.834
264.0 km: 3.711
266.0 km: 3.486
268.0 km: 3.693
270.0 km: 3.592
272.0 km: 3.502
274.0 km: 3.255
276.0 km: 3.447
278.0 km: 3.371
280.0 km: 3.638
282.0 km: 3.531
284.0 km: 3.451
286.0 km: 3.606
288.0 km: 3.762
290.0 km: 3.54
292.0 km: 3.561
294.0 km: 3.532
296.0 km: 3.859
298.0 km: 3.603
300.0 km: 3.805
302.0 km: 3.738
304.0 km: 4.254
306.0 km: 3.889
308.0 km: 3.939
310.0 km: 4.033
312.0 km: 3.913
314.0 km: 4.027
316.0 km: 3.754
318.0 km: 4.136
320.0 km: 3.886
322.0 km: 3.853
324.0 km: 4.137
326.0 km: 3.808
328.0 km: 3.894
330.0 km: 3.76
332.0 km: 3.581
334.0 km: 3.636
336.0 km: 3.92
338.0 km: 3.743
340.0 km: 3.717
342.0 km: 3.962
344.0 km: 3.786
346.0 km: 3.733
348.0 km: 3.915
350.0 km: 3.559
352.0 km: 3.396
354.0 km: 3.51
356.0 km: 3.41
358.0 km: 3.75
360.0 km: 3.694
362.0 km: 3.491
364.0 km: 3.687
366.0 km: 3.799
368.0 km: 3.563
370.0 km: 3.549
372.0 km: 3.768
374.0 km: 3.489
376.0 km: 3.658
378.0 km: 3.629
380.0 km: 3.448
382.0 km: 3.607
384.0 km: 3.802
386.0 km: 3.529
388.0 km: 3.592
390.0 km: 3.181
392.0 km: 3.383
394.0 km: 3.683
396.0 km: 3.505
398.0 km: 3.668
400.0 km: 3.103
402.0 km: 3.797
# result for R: -3.47 km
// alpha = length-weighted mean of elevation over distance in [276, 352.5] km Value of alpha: 3.77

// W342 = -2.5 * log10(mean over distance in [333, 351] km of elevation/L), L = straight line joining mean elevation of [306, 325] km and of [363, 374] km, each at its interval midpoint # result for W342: 0.01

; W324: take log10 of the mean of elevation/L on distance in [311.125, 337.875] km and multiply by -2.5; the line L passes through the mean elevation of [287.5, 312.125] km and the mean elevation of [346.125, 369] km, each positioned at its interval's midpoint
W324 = -0.04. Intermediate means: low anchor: 3.8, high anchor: 3.62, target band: 3.87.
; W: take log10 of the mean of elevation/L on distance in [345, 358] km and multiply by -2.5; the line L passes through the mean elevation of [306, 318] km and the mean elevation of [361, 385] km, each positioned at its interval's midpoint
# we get 0.041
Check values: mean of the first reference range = 3.95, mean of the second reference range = 3.62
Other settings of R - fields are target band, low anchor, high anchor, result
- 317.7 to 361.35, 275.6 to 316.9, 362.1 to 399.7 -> -1.24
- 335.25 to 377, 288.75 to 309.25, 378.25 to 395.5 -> -0.61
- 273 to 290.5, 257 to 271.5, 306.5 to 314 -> 1.28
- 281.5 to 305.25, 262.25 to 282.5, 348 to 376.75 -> -0.95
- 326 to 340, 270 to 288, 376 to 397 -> -0.94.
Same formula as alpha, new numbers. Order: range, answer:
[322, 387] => 3.69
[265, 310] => 3.65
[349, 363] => 3.54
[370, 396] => 3.56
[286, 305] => 3.73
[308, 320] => 3.96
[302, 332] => 3.93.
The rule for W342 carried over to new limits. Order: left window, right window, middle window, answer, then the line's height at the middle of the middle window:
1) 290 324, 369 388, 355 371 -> 0.01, 3.66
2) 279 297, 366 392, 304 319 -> -0.11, 3.6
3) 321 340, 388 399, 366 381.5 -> 0.00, 3.59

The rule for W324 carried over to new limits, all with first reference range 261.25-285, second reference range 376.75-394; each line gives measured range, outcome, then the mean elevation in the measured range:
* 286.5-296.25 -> -0.03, 3.63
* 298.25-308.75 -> -0.11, 3.9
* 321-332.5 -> -0.09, 3.85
